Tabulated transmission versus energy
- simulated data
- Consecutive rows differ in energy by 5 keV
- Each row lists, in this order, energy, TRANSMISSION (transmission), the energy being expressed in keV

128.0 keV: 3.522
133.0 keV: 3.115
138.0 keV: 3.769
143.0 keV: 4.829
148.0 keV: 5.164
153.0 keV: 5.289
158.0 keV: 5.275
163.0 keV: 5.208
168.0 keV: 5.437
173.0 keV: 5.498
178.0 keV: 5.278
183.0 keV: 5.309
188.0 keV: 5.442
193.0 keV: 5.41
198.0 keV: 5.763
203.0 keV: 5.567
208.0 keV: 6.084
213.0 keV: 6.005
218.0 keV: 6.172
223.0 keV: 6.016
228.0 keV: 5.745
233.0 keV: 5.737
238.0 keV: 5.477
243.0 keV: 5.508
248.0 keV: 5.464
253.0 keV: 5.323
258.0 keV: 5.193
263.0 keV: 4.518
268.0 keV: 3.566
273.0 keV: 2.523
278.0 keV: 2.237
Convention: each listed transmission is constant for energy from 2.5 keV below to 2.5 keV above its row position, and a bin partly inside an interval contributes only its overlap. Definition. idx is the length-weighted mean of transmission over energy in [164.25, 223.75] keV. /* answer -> 5.65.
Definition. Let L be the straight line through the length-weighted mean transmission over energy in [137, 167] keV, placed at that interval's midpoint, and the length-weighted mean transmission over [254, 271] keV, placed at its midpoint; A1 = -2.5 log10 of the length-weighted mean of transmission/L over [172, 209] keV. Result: -0.15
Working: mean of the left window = 5.01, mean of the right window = 4.45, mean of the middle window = 5.52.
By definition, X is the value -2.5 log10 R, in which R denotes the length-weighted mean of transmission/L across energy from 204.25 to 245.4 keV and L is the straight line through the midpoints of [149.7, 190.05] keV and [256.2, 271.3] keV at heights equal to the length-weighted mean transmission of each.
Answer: -0.23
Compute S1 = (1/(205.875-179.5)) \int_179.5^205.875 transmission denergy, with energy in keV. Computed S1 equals 5.5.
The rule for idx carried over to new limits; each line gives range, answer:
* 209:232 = 5.97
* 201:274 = 5.31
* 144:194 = 5.31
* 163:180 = 5.38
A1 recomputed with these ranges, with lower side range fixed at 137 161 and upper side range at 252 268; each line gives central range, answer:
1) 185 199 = -0.13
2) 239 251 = -0.15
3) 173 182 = -0.10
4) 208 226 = -0.25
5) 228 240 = -0.18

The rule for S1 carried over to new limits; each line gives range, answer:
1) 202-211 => 5.88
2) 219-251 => 5.68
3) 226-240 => 5.66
